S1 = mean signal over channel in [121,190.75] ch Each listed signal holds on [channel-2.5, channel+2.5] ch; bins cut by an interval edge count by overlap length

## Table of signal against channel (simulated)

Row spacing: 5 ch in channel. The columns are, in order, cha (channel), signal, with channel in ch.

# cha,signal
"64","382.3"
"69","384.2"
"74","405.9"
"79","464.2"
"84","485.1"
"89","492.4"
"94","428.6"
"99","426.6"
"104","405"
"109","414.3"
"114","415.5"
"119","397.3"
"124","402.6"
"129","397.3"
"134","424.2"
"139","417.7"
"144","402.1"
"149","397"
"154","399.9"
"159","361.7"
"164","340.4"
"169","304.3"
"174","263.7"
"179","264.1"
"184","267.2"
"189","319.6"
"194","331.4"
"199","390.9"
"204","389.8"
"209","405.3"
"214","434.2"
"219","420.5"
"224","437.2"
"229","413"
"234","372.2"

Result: 355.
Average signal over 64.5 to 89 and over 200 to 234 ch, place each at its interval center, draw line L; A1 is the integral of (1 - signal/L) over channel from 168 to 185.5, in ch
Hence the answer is 6.1 ch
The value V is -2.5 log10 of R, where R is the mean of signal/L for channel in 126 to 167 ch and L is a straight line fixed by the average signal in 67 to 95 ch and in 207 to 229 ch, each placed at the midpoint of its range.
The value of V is 0.11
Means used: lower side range 445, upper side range 423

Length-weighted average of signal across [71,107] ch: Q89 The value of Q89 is 443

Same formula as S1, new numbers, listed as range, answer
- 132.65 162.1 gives 398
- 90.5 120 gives 418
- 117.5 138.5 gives 407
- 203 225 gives 418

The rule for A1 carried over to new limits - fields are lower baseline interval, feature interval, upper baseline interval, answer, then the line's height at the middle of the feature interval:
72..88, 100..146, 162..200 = -2.0 ch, 393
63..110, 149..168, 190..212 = 1.5 ch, 397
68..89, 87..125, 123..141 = 0.5 ch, 428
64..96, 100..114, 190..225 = 0.6 ch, 430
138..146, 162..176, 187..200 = 2.7 ch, 375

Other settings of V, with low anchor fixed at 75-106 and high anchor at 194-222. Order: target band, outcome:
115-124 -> 0.09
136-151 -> 0.06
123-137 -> 0.06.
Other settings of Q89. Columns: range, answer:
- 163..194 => 294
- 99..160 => 405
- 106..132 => 406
